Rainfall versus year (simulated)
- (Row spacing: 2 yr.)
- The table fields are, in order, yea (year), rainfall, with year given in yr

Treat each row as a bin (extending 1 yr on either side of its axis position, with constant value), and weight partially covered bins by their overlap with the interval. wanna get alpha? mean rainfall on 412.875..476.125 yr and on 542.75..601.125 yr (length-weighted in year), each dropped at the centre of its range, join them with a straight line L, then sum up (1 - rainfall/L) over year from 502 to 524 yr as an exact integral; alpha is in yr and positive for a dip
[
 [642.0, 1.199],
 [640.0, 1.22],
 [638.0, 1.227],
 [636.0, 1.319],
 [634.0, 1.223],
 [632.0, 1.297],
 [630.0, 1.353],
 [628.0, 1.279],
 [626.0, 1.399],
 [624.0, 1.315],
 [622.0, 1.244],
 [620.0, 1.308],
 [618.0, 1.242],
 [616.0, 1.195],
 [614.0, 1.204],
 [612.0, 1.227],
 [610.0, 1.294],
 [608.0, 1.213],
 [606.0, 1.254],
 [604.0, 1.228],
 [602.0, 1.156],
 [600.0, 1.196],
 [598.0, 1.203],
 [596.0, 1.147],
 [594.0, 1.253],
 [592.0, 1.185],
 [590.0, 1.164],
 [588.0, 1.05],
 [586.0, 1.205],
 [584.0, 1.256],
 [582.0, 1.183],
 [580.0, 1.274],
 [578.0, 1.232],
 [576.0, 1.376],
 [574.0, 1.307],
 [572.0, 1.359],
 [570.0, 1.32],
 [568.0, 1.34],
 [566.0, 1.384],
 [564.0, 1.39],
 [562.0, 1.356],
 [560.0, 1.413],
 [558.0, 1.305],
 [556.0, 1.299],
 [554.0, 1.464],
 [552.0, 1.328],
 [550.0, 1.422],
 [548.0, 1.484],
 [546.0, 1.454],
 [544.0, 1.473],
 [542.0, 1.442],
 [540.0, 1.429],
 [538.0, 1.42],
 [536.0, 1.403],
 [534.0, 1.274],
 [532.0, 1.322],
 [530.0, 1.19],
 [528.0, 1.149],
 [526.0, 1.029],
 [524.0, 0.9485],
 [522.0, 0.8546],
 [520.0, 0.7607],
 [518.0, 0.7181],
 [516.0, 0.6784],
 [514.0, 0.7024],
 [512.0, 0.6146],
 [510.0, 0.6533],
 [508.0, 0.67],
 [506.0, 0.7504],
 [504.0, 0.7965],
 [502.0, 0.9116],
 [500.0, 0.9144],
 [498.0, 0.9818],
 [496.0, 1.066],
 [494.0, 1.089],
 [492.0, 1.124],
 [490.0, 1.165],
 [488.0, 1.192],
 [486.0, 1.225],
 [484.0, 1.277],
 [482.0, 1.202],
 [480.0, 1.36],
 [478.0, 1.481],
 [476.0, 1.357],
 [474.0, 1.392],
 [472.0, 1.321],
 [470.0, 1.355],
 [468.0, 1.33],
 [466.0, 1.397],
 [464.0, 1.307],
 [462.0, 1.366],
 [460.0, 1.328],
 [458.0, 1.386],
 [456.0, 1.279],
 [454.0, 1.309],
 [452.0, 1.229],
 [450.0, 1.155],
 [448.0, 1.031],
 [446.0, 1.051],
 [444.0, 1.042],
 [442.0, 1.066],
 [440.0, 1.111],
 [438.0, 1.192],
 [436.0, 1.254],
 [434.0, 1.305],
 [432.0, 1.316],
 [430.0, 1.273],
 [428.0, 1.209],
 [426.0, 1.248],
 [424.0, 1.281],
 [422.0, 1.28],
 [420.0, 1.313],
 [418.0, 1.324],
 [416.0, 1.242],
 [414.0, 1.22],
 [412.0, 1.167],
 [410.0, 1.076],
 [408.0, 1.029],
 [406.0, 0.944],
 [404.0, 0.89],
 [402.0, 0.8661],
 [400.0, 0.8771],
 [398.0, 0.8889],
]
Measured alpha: 9.3 yr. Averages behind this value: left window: 1.26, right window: 1.3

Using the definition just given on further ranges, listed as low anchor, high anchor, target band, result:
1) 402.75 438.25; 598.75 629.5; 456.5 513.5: 3.4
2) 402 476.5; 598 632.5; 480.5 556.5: 8.3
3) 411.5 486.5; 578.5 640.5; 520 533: 2.0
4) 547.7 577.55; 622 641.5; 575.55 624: 3.7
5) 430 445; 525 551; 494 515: 7.7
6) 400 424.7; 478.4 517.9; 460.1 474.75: -4.7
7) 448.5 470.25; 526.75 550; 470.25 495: 1.0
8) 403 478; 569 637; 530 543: -1.3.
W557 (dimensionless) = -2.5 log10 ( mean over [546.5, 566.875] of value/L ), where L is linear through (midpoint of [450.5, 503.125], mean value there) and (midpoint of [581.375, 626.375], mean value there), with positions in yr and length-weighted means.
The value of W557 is -0.13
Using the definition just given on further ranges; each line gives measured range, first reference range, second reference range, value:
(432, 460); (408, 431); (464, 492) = 0.06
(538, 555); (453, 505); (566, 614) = -0.16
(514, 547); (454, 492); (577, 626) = 0.11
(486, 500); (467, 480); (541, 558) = 0.25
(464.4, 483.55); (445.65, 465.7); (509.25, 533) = -0.17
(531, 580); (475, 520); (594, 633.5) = -0.22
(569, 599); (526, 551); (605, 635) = 0.06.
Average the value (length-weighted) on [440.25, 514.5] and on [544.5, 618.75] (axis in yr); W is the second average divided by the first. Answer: 1.13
